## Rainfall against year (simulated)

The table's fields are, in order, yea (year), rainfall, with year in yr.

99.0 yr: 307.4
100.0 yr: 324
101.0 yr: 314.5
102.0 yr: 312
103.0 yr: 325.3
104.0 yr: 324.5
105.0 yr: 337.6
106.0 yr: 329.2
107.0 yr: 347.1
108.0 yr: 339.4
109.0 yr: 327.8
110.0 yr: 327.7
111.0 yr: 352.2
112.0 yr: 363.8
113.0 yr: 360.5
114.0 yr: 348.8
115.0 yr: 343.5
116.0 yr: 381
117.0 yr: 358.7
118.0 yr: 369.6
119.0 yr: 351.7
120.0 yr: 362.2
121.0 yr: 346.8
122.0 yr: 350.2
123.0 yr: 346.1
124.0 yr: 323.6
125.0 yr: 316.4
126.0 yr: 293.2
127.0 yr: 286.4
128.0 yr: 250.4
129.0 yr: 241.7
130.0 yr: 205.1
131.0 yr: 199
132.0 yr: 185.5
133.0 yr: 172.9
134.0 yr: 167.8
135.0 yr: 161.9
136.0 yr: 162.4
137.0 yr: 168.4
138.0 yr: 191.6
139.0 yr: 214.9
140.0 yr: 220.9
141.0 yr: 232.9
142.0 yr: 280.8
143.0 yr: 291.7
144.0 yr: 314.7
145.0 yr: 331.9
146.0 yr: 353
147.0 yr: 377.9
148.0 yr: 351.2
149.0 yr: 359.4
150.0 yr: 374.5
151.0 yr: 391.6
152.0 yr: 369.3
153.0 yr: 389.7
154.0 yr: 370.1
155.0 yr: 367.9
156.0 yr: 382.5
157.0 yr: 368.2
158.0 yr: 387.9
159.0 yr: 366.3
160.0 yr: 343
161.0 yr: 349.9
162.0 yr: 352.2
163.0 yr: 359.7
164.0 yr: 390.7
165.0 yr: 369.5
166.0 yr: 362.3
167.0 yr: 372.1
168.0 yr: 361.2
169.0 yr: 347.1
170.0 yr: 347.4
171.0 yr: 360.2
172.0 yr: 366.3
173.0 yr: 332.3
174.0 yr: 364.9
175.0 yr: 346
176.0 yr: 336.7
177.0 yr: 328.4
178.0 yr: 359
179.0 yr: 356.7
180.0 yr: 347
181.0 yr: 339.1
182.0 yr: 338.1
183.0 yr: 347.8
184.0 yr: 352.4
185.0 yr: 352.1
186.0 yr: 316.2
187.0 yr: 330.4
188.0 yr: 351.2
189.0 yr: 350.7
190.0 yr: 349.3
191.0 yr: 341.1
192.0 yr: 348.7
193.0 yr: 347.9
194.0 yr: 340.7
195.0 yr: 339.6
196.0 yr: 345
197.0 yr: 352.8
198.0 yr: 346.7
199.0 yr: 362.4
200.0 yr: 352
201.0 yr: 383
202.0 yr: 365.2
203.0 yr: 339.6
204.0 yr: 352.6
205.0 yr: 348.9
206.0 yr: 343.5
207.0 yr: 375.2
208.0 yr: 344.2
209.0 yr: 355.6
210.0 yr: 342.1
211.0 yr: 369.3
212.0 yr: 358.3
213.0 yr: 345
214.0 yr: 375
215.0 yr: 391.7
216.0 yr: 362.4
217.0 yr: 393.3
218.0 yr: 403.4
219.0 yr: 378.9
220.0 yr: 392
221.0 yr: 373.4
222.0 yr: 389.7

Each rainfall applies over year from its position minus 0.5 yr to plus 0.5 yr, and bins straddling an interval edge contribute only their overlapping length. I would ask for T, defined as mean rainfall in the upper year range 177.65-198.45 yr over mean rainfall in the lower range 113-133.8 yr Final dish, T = 1.15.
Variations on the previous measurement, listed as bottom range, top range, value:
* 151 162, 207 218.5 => 0.99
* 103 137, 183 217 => 1.18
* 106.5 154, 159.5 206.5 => 1.16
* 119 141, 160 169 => 1.46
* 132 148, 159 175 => 1.47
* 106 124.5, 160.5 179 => 1.02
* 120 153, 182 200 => 1.24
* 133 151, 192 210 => 1.31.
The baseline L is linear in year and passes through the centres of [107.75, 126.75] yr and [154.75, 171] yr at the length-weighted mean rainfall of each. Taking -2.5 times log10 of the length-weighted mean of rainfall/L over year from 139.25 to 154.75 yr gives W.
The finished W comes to 0.08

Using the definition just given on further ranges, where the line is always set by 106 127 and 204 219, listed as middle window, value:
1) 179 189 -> 0.05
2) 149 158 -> -0.07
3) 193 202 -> 0.03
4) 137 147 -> 0.28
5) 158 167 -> -0.03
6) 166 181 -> 0.01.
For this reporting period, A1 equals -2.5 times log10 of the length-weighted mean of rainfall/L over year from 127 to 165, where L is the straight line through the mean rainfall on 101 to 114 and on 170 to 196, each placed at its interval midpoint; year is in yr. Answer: 0.15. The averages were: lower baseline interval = 337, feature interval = 298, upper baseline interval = 346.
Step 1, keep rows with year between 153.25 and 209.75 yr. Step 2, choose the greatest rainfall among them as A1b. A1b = 390.7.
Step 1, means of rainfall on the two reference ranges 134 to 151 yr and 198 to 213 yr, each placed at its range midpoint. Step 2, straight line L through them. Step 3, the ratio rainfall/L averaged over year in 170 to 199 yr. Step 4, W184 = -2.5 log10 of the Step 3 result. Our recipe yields -0.06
